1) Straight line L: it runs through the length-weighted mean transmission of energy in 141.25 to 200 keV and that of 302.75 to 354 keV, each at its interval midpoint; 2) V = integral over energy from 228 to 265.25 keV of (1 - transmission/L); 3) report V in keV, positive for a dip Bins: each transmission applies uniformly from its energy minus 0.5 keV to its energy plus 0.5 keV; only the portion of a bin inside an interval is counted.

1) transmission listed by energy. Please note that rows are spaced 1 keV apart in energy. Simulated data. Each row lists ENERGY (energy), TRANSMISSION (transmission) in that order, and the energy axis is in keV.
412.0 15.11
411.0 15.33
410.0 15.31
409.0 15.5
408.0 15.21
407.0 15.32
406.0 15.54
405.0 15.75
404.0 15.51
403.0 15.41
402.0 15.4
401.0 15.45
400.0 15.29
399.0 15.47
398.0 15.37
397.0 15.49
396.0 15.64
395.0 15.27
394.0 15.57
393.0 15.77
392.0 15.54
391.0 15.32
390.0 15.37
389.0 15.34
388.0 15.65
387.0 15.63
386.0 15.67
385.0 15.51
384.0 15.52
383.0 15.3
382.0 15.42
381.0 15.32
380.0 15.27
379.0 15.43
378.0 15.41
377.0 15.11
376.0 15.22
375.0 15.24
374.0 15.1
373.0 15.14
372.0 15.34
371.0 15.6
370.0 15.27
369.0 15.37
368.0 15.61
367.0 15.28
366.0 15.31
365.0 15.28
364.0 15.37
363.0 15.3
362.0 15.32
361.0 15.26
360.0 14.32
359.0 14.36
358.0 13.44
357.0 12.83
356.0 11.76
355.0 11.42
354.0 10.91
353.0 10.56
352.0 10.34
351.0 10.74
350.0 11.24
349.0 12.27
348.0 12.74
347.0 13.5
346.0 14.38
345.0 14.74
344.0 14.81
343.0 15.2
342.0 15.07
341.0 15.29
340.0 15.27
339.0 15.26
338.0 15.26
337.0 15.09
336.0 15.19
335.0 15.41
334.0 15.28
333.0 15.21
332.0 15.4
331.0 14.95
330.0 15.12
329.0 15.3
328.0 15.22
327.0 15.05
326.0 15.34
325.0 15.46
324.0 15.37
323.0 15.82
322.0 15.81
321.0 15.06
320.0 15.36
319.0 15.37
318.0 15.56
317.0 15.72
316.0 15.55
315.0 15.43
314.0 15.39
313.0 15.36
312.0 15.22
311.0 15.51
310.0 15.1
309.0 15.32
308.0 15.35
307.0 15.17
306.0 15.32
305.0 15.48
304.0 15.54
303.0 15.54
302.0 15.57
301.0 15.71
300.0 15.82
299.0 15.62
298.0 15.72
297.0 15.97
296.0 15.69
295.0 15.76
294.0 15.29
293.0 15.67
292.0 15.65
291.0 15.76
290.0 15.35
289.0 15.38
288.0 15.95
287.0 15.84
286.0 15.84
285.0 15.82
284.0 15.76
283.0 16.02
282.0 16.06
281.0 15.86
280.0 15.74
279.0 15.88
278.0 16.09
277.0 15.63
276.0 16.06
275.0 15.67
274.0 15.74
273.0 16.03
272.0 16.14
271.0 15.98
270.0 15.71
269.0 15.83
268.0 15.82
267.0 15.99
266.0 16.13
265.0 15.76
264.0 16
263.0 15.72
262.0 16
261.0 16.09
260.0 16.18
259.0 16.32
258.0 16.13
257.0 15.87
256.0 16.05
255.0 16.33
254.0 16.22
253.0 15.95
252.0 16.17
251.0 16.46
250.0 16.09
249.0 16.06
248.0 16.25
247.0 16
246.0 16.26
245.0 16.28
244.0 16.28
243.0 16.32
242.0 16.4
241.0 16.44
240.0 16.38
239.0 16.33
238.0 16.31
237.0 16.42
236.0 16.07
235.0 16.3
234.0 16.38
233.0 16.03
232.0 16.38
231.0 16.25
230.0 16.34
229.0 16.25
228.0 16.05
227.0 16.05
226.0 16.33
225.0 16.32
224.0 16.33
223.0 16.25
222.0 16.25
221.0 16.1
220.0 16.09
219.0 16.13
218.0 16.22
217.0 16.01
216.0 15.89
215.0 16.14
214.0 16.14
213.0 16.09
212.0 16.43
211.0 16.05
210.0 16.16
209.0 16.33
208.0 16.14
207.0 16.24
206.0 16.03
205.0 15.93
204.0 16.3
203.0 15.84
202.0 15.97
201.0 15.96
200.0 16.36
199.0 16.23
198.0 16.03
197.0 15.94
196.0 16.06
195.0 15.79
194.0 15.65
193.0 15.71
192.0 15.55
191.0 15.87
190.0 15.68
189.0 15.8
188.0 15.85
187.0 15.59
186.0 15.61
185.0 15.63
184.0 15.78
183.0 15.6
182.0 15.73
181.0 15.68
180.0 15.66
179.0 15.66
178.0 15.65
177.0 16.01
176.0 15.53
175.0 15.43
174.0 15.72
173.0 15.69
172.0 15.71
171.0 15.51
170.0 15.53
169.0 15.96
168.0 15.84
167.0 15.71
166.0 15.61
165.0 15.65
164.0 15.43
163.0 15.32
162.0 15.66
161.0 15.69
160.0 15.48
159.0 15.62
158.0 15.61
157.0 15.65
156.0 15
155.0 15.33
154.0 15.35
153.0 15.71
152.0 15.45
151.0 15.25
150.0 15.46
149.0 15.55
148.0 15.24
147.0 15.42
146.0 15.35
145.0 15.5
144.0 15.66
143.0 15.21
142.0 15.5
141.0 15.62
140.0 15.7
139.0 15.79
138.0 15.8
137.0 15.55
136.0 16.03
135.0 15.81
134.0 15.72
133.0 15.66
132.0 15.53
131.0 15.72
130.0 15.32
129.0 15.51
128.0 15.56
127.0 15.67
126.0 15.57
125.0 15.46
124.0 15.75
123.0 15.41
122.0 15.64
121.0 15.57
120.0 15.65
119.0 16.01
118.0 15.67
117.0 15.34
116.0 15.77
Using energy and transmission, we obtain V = -2.4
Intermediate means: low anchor 15.6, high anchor 14.7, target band 16.2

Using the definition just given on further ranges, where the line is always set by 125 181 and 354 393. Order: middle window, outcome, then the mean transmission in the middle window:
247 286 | -1.9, 16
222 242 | -1.2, 16.3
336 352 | 1.1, 14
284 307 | -0.7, 15.6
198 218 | -0.9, 16.1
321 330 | -0.2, 15.4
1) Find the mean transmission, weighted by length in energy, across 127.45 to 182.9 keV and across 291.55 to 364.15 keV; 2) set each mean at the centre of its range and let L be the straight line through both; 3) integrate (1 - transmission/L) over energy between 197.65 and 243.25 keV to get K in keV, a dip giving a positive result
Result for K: -2.8 keV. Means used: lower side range 15.6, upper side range 14.7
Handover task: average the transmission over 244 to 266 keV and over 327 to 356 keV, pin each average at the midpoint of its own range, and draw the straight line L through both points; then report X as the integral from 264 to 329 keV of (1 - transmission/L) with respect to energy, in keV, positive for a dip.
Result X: -2.5 keV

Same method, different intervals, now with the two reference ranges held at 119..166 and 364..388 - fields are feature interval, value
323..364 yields 3.3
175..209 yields -0.7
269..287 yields -0.5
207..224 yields -0.7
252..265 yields -0.5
